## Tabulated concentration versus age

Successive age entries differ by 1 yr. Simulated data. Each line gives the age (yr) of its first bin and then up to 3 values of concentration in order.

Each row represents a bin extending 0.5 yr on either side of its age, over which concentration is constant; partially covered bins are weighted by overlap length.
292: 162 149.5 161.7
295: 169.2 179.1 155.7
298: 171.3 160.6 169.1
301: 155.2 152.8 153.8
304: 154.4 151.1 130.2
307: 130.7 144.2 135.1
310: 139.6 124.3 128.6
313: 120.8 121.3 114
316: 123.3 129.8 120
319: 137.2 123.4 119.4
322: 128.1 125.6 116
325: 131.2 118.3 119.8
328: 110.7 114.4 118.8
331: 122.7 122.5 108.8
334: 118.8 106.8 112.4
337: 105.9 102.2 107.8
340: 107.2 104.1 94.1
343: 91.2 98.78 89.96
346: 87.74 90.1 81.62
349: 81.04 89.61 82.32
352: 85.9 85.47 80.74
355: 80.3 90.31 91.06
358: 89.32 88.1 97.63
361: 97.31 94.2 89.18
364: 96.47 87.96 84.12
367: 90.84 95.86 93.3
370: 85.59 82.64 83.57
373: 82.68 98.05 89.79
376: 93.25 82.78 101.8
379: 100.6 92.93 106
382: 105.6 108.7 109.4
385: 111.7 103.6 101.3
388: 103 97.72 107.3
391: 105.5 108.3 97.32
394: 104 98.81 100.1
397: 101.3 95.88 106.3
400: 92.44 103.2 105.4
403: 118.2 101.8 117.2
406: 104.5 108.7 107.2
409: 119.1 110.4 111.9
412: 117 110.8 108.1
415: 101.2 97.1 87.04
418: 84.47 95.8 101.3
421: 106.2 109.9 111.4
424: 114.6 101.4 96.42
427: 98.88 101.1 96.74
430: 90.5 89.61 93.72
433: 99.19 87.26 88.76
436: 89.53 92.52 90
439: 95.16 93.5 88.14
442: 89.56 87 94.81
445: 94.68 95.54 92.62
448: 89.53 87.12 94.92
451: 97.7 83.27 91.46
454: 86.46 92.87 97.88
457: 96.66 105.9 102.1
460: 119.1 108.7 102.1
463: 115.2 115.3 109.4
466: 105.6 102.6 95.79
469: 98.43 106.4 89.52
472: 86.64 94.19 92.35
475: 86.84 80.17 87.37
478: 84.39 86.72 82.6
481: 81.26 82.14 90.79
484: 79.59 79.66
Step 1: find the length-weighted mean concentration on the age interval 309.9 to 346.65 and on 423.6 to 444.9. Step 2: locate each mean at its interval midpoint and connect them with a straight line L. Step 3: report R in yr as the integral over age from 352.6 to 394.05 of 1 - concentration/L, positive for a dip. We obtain 4.24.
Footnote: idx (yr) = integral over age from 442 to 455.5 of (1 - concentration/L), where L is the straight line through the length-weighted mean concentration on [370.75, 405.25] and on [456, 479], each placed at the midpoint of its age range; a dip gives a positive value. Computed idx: 1.1 yr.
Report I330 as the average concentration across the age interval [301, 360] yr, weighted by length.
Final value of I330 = 113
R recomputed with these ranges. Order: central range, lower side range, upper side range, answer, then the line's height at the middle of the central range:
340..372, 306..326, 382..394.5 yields 6.94 yr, 115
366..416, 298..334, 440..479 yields 4.85 yr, 113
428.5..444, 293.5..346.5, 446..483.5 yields 1.52 yr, 101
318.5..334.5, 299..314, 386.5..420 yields 1.58 yr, 134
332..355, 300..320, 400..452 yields 5.33 yr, 125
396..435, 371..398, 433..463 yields -2.15 yr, 97.1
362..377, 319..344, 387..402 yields 2.40 yr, 107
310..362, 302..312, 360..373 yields 4.22 yr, 116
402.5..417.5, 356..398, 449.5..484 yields -1.86 yr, 96.1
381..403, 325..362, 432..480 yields -1.34 yr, 97.6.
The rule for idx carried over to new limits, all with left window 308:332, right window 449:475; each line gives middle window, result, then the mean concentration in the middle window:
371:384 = 2.1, 95.5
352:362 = 2.4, 89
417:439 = 1.7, 96.8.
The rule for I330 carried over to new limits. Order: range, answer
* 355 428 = 99.8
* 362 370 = 91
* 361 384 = 93.4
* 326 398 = 98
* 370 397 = 98.9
